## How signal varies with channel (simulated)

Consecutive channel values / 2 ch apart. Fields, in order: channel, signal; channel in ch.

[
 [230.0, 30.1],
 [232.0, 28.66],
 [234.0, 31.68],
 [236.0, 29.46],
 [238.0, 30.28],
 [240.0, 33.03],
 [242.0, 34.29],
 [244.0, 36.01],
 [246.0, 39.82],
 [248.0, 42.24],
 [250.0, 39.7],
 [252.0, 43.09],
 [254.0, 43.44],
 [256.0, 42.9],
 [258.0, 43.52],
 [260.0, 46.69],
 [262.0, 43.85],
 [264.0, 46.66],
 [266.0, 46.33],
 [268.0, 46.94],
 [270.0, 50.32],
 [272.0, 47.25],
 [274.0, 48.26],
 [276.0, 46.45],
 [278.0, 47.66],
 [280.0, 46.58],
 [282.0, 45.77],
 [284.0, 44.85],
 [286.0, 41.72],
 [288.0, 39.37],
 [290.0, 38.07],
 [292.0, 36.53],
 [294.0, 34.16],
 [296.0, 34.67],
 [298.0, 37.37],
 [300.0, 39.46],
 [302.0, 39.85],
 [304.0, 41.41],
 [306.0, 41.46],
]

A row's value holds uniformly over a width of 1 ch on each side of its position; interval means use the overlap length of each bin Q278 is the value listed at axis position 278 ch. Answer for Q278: 47.66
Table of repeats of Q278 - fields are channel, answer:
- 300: 39.46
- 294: 34.16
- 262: 43.85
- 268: 46.94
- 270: 50.32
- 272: 47.25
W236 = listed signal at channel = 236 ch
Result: 29.46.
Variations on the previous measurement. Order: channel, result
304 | 41.41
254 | 43.44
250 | 39.7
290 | 38.07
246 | 39.82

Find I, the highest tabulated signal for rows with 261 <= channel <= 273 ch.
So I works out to 50.32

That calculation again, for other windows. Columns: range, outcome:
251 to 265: 46.69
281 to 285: 45.77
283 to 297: 44.85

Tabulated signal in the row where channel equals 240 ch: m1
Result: 33.03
